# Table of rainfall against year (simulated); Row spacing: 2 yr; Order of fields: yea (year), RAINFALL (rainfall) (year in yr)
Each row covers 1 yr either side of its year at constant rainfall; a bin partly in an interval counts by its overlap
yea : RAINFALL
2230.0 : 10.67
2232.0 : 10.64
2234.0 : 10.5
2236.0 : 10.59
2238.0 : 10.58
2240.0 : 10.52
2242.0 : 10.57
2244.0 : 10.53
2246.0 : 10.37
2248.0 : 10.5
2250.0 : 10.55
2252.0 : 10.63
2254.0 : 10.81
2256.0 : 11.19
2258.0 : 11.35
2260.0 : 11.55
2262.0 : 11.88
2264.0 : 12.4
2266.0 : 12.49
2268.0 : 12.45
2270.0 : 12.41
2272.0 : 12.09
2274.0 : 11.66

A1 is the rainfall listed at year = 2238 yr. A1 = 10.58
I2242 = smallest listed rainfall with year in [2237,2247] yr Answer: 10.37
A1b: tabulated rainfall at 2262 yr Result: 11.88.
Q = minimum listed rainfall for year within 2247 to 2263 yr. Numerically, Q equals 10.5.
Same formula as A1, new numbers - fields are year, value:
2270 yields 12.41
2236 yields 10.59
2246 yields 10.37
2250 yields 10.55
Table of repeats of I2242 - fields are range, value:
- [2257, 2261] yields 11.35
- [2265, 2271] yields 12.41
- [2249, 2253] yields 10.55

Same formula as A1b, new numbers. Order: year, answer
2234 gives 10.5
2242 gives 10.57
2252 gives 10.63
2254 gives 10.81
